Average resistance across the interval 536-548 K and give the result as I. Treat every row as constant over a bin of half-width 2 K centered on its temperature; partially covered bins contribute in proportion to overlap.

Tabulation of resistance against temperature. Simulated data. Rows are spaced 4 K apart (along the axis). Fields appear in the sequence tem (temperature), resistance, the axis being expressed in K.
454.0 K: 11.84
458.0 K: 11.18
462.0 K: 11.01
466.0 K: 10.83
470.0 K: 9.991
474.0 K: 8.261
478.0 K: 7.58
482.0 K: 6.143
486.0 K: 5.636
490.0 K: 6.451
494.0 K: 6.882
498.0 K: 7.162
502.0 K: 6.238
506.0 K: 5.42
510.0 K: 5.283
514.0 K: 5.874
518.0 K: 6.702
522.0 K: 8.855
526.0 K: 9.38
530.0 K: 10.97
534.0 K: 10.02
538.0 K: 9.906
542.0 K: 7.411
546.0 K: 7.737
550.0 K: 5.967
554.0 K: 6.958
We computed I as 8.35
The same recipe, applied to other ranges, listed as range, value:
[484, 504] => 6.47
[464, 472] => 10.4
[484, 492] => 6.04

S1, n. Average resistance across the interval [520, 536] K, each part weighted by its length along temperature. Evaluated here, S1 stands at 9.81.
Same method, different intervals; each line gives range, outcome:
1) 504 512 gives 5.35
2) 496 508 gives 6.27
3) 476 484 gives 6.86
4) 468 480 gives 8.61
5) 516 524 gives 7.78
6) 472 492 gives 6.81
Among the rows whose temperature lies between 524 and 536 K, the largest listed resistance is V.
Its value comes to 10.97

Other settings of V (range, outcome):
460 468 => 11.01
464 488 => 10.83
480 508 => 7.162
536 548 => 9.906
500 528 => 9.38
